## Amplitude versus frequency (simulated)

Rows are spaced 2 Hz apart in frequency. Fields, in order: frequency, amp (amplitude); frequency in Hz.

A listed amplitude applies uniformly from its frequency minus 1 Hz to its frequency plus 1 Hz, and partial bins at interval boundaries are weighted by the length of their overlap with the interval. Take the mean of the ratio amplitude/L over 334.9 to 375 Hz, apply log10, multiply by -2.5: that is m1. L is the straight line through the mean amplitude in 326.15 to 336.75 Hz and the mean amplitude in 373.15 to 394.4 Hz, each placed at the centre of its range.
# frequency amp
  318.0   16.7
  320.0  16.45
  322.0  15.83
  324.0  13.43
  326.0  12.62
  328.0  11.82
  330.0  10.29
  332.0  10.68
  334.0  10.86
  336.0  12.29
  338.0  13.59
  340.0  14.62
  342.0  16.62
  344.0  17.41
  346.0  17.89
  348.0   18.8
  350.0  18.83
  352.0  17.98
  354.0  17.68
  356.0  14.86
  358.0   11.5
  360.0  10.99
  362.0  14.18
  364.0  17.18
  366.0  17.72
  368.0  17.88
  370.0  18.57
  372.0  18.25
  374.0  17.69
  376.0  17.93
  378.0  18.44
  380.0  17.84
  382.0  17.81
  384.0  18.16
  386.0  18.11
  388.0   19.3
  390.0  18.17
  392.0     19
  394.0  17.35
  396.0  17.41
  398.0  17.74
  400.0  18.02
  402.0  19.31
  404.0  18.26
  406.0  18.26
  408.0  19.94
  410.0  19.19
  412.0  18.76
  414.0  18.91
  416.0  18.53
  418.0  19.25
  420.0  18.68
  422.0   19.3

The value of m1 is -0.14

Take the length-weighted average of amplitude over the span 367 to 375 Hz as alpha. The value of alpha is 18.1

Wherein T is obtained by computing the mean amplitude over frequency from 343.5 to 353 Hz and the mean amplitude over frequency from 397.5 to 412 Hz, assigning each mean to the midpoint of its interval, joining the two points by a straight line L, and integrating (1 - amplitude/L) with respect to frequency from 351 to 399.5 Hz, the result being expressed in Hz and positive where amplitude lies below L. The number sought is 3.4 Hz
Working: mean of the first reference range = 18.2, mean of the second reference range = 18.7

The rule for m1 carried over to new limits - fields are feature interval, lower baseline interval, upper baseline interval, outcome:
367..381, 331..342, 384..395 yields -0.09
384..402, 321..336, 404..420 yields -0.05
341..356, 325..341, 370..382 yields -0.24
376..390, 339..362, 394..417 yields -0.05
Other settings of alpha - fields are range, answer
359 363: 12.6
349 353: 18.4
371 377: 18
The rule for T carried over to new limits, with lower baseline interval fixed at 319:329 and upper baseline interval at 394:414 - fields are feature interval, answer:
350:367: 0.5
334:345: 0.3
